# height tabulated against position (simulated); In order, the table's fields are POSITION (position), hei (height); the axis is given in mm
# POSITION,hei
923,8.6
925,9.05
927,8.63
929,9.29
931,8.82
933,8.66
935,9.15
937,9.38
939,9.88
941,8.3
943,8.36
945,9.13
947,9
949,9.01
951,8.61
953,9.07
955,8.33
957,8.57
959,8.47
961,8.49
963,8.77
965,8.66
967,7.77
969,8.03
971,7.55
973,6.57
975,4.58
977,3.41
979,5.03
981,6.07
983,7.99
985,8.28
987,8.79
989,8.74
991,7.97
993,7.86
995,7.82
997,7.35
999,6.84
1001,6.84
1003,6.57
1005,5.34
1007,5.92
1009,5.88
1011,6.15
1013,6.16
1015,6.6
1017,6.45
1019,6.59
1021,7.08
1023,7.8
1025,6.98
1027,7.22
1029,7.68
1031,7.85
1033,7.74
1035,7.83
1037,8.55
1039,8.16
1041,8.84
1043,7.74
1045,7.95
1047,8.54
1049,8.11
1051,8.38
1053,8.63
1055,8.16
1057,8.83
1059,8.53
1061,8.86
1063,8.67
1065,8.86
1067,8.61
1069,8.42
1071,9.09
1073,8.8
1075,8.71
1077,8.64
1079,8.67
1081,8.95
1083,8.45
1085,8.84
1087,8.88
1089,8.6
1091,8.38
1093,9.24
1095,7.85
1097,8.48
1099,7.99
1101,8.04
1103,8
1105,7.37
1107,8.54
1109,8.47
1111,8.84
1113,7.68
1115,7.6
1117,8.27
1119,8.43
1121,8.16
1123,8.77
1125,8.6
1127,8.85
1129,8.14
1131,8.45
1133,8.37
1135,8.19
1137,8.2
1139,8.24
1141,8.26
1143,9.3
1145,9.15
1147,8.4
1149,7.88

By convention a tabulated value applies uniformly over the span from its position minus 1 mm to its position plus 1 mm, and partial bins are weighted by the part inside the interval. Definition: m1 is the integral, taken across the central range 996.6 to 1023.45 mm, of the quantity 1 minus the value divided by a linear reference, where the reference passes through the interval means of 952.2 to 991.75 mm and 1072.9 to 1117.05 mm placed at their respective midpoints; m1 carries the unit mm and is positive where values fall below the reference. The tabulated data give 4.5 mm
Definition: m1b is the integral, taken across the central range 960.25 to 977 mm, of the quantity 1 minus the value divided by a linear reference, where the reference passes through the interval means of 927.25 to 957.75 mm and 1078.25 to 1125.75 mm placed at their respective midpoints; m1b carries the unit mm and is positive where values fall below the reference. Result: 2.9 mm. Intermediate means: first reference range 8.9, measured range 7.29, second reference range 8.38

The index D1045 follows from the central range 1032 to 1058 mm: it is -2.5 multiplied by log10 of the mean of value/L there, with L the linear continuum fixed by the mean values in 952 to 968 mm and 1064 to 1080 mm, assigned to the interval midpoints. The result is 0.05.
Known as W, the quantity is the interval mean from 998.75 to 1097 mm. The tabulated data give 7.9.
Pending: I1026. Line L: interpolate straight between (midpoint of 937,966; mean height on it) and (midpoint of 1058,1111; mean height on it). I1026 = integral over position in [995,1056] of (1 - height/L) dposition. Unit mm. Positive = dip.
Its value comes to 9.2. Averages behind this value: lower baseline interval 8.78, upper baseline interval 8.54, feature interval 7.34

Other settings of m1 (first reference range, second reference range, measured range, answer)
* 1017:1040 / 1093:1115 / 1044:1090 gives -4.5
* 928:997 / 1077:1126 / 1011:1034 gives 3.2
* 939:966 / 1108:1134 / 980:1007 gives 4.0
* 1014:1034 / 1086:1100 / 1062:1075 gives -1.1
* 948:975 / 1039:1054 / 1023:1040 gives 1.1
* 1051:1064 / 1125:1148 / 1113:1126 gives 0.4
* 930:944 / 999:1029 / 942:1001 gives 1.0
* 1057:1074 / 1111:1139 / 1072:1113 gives 0.4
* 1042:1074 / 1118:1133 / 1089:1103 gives 0.3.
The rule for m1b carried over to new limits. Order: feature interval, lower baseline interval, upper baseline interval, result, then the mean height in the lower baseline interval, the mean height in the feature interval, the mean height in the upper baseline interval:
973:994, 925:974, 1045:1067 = 4.2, 8.61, 6.86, 8.53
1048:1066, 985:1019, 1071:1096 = -0.9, 6.98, 8.56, 8.68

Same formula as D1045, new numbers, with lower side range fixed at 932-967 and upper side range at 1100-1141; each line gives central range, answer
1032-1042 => 0.038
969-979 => 0.455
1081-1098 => -0.033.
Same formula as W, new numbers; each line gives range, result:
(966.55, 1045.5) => 7.1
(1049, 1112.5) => 8.53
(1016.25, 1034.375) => 7.29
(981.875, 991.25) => 8.35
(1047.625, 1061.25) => 8.48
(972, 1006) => 6.83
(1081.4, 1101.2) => 8.51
